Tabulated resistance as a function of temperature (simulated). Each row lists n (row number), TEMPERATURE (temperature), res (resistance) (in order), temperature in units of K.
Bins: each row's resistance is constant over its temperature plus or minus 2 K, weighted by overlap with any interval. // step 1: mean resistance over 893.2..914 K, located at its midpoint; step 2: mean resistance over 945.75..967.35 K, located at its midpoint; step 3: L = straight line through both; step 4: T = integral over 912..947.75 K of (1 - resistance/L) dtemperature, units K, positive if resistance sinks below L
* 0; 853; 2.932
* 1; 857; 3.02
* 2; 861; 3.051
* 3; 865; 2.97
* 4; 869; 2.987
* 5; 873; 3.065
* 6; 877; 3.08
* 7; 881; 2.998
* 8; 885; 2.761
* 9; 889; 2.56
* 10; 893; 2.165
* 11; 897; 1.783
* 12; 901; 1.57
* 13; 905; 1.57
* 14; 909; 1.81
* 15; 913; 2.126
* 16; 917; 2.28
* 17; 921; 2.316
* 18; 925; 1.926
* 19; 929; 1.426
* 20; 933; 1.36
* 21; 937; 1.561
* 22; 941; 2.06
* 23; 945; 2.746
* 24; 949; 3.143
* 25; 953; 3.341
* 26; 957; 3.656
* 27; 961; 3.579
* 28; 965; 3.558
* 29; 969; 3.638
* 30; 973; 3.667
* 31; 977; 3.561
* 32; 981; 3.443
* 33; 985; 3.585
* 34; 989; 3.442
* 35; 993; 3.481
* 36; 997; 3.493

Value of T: 7.8 K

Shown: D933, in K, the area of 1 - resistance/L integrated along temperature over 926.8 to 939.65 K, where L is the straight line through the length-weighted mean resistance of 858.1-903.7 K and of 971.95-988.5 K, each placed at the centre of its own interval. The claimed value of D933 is 6.7 K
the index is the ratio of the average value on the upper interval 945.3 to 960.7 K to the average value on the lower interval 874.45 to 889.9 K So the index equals 1.16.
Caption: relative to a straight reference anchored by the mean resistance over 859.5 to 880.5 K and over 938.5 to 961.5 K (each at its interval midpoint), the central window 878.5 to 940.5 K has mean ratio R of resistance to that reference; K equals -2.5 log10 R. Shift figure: 0.44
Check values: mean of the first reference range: 3.03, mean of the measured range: 2.02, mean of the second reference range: 3.02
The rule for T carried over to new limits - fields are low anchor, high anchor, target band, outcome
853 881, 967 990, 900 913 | 6.0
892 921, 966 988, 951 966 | -1.9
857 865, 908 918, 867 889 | -1.8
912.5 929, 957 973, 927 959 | 5.6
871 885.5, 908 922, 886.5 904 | 4.0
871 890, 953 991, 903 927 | 8.8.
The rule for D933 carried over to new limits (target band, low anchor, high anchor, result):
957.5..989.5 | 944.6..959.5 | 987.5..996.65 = -1.8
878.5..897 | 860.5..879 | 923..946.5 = 1.1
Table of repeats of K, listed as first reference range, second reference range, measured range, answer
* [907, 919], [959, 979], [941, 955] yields 0.04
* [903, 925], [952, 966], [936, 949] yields 0.28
